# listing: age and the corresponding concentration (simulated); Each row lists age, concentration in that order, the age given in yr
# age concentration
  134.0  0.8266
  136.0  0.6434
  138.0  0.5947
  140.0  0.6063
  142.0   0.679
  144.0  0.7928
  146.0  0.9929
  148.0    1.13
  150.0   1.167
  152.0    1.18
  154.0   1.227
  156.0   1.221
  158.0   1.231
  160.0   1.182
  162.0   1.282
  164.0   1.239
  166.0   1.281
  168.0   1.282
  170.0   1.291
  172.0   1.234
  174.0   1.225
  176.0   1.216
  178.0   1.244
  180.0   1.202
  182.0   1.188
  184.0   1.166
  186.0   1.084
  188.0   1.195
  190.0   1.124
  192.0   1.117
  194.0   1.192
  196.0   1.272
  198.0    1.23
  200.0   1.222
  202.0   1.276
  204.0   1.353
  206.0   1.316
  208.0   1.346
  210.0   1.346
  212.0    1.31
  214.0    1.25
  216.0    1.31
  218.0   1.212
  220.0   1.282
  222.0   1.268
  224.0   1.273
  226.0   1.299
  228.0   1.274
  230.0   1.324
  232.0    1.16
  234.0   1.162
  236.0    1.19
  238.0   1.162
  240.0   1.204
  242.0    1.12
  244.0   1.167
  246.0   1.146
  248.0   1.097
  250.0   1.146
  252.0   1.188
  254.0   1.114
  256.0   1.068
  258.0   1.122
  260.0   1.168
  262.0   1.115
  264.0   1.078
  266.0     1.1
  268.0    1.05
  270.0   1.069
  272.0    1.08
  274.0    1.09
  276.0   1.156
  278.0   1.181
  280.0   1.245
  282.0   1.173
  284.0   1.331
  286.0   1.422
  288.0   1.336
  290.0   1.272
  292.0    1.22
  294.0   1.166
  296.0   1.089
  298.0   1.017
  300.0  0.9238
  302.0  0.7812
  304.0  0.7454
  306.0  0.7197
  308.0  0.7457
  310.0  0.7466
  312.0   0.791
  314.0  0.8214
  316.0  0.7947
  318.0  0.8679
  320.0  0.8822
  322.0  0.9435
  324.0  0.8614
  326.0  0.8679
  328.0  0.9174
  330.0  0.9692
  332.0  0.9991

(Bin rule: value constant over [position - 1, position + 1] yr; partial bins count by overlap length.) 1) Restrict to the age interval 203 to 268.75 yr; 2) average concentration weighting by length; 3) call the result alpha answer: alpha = 1.2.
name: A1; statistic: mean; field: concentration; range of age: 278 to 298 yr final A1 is 1.24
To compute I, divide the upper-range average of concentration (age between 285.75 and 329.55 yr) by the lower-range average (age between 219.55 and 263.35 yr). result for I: 0.8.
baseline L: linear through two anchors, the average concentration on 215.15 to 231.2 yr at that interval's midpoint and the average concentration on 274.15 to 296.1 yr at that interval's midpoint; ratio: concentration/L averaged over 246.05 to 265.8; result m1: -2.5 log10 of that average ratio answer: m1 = 0.12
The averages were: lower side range 1.28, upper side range 1.24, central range 1.12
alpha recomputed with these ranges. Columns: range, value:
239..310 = 1.1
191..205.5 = 1.24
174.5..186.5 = 1.19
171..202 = 1.2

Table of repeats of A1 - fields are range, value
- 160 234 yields 1.24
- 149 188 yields 1.22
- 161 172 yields 1.27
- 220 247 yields 1.21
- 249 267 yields 1.12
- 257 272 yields 1.1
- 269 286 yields 1.18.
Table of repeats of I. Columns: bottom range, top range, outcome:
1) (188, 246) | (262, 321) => 0.83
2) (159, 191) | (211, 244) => 1.02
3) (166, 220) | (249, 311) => 0.88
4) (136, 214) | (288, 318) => 0.80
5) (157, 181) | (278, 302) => 0.95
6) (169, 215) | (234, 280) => 0.92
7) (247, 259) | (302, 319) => 0.69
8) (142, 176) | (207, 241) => 1.07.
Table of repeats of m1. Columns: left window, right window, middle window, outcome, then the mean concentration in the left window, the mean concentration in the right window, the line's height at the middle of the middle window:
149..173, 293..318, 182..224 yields -0.11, 1.23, 0.862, 1.13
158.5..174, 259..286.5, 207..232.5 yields -0.07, 1.25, 1.16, 1.2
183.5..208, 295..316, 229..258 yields -0.11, 1.22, 0.836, 1.05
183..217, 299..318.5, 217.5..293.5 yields -0.18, 1.24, 0.792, 1.01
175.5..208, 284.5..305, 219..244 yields -0.05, 1.22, 1.1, 1.17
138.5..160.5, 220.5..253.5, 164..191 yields -0.13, 1.02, 1.2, 1.08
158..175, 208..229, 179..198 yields 0.08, 1.25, 1.29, 1.27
